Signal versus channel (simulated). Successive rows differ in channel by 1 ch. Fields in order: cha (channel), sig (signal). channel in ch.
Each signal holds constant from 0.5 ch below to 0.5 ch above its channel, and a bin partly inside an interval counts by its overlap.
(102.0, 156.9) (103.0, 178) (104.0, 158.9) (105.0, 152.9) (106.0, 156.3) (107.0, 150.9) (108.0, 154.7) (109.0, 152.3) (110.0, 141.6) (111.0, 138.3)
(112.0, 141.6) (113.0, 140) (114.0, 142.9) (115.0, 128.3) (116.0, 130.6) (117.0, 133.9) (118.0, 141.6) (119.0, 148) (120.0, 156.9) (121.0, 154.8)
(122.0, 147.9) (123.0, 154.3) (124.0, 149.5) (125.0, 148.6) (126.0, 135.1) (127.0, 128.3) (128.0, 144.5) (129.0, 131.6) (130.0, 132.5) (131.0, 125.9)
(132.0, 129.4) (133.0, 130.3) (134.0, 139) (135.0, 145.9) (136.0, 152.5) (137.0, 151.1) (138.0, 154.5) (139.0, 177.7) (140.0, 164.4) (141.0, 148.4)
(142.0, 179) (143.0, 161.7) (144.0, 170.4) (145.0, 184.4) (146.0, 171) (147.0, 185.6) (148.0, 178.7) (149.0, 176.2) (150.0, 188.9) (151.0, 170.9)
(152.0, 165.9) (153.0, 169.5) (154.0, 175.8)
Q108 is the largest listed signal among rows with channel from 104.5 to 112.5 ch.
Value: 156.3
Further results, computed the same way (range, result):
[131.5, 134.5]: 139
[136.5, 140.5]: 177.7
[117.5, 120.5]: 156.9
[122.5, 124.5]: 154.3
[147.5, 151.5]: 188.9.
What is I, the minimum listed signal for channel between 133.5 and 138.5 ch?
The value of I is 139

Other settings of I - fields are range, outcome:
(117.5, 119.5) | 141.6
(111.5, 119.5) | 128.3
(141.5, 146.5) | 161.7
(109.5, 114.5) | 138.3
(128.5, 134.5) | 125.9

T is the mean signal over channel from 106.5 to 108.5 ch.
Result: 153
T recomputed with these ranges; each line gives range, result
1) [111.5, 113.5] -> 141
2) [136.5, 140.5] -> 162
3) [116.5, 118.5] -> 138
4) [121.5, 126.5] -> 147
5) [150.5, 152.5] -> 168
